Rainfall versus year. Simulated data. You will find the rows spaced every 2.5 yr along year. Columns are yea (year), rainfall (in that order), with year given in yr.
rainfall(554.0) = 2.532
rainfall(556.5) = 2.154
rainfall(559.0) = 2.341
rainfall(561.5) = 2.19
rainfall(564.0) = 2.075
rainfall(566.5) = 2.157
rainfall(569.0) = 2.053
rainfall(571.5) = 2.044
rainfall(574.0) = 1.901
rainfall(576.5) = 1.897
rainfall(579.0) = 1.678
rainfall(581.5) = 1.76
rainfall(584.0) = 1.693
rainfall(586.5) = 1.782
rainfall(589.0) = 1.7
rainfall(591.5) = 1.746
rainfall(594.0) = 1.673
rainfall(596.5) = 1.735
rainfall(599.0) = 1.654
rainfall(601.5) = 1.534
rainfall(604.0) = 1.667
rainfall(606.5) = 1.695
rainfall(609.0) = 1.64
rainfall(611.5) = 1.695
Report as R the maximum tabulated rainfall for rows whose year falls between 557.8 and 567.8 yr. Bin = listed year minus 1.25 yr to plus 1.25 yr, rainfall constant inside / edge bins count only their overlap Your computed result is 2.341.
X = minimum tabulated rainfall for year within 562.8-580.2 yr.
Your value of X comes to 1.678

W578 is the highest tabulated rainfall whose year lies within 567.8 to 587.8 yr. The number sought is 2.053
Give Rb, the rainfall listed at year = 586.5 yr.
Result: 1.782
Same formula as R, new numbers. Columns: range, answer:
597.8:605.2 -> 1.667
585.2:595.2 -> 1.782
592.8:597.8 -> 1.735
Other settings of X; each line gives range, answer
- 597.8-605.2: 1.534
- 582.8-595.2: 1.673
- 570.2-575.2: 1.901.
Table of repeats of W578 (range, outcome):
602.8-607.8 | 1.695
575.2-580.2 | 1.897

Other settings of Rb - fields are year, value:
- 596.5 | 1.735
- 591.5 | 1.746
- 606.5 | 1.695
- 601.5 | 1.534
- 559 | 2.341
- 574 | 1.901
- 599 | 1.654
